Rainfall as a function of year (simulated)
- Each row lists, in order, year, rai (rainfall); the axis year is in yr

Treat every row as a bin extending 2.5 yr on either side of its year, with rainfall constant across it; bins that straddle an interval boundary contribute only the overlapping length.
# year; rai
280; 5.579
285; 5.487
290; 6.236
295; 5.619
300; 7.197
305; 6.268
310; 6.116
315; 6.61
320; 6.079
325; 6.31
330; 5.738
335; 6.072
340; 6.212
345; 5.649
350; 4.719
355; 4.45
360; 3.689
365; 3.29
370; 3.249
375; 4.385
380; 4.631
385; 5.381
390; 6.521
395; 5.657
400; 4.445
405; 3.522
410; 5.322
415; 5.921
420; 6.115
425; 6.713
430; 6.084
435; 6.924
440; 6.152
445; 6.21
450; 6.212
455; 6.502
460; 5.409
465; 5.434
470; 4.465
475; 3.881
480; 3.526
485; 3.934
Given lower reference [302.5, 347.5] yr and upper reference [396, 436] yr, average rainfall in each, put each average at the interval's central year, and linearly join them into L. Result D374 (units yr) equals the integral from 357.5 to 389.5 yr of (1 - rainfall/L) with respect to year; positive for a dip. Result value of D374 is 8.6 yr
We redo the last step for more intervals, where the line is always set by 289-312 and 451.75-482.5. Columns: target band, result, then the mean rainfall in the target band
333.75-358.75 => 2.61 yr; 5.3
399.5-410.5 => 2.34 yr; 4.26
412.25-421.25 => -1.12 yr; 5.99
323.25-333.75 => 0.09 yr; 6.01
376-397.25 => 0.40 yr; 5.46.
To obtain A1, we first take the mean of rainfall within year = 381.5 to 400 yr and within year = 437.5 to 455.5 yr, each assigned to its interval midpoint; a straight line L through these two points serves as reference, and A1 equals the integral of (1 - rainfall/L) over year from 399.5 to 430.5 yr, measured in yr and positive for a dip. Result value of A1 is 2.2 yr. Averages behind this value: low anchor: 5.6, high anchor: 6.24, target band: 5.47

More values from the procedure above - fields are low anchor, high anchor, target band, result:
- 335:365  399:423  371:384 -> 1.4 yr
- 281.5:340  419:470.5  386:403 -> 1.8 yr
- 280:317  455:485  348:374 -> 8.0 yr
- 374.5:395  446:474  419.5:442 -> -3.9 yr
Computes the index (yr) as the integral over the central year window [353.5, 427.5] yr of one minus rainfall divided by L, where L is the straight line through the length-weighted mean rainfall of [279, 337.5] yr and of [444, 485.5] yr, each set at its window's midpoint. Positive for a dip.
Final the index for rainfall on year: 8.7 yr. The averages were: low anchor 6.12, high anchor 5.08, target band 4.89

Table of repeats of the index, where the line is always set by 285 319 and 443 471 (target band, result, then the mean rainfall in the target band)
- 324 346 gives 0.58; 6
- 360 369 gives 3.96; 3.39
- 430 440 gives -1.18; 6.52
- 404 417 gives 1.91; 5.04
